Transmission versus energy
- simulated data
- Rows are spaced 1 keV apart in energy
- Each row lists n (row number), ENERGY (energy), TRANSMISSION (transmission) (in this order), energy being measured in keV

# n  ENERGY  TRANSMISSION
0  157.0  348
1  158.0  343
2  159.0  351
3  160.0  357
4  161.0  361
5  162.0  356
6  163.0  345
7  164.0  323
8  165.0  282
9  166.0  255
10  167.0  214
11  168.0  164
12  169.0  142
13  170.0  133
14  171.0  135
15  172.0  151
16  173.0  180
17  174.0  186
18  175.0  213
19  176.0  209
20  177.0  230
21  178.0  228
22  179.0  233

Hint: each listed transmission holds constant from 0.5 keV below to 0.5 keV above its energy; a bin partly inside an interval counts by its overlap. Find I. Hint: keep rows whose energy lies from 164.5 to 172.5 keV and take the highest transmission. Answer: 282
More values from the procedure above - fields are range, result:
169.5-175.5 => 213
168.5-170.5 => 142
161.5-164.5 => 356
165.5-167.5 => 255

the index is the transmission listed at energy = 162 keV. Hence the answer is 356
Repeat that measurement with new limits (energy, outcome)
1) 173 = 180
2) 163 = 345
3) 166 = 255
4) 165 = 282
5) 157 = 348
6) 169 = 142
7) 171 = 135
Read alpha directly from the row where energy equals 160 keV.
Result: 357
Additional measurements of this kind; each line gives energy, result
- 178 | 228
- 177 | 230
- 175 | 213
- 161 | 361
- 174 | 186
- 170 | 133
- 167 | 214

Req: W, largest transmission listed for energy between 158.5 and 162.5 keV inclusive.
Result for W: 361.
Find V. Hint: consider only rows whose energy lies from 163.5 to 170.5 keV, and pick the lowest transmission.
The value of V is 133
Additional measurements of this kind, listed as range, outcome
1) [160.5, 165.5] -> 282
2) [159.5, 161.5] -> 357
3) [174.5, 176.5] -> 209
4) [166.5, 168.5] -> 164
